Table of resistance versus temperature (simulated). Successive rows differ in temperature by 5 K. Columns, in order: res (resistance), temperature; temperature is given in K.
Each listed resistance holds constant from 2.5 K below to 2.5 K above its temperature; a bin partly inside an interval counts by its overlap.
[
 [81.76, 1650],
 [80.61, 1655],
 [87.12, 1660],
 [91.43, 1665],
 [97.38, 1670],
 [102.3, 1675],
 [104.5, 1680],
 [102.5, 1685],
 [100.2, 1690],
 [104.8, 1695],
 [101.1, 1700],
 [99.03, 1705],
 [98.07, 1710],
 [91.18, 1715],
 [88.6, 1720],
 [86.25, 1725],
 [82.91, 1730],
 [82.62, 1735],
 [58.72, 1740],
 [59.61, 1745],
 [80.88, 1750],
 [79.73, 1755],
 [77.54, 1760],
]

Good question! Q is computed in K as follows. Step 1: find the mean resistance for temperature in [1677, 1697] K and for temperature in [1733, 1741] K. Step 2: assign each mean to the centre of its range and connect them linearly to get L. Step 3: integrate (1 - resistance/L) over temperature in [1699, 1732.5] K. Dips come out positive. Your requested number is -2.66 K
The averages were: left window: 103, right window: 72.2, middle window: 92.1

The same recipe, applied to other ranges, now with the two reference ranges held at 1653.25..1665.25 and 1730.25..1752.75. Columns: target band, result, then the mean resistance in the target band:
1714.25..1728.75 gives -2.4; 87.9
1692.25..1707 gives -4.3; 102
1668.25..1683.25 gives -3.4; 102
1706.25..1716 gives -2.4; 95.7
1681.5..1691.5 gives -2.5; 102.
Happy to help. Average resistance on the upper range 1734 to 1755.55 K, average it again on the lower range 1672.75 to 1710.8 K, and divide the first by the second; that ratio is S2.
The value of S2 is 0.70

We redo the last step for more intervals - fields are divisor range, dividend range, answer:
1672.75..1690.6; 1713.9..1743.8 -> 0.78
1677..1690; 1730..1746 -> 0.68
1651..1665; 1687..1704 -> 1.20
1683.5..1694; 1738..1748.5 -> 0.60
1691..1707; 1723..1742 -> 0.77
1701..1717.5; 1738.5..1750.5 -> 0.67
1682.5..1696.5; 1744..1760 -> 0.74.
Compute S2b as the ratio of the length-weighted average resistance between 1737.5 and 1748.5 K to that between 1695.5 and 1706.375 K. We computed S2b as 0.61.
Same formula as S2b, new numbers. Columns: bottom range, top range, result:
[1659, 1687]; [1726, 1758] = 0.76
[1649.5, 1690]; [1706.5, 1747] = 0.87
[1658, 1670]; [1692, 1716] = 1.09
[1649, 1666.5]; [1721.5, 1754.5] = 0.89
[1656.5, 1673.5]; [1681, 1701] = 1.11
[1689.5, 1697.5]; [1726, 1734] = 0.81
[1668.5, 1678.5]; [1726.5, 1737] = 0.83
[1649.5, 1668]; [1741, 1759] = 0.84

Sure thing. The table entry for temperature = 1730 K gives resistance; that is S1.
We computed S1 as 82.91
